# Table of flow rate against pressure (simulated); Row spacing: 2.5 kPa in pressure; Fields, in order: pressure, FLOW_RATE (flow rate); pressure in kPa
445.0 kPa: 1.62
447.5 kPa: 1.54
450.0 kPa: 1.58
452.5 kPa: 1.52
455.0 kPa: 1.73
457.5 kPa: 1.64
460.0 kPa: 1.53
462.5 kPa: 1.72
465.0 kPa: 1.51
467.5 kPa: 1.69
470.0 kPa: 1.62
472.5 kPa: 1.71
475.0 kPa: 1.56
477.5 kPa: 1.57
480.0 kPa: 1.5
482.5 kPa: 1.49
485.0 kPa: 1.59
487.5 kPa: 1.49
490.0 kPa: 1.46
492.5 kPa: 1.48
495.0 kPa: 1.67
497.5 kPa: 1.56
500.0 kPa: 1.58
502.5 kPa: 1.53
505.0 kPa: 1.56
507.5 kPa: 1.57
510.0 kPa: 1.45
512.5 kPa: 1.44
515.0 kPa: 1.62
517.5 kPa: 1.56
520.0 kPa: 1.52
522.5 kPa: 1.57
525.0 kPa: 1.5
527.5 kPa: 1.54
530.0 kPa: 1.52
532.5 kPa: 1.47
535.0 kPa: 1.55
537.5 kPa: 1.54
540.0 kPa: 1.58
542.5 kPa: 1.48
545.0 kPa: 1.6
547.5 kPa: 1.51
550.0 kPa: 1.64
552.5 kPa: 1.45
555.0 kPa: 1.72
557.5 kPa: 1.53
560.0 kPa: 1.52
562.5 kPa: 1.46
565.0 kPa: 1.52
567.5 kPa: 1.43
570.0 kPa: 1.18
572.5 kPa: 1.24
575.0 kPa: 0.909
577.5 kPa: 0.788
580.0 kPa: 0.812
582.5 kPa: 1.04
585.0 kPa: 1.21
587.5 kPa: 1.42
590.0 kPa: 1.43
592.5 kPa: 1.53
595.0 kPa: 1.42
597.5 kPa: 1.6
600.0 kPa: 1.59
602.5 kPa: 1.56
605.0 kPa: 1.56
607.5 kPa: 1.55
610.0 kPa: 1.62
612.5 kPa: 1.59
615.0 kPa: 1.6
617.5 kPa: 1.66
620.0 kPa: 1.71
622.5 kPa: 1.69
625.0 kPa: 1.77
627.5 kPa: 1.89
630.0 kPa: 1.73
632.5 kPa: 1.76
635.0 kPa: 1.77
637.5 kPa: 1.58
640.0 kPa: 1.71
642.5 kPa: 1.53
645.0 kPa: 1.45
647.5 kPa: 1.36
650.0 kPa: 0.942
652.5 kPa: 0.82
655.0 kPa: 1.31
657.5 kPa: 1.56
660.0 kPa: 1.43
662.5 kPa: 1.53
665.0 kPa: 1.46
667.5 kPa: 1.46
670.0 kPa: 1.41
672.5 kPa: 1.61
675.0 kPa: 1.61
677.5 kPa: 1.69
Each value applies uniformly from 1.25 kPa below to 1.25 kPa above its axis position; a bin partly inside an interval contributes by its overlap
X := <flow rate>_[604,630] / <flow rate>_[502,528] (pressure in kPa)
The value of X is 1.09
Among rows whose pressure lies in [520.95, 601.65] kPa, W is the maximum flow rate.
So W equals 1.72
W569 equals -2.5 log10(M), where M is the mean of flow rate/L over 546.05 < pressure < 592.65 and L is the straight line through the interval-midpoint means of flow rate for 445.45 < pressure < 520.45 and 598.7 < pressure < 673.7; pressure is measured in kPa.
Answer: 0.17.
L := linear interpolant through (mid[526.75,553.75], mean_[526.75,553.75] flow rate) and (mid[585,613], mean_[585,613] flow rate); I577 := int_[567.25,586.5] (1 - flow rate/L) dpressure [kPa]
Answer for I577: 5.83 kPa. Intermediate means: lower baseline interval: 1.53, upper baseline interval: 1.52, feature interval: 1.06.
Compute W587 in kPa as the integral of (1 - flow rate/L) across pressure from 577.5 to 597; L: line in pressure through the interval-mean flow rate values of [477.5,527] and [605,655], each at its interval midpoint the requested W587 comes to 3.8 kPa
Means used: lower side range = 1.53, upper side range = 1.56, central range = 1.25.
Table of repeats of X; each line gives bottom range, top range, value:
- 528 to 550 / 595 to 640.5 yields 1.08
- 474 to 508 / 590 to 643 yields 1.06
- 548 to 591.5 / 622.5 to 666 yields 1.15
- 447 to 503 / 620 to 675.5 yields 0.96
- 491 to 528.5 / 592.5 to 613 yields 1.01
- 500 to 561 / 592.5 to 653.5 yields 1.01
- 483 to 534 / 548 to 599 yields 0.88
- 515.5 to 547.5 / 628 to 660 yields 0.96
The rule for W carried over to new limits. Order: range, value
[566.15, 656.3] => 1.89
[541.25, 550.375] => 1.64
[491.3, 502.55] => 1.67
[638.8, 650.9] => 1.71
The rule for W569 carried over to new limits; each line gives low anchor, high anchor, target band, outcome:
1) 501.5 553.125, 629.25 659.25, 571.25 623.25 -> 0.06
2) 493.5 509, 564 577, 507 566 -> -0.11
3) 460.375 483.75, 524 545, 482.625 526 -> 0.02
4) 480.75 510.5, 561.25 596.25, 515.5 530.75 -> -0.07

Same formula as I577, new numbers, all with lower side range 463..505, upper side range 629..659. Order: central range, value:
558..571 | 0.7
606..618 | -1.0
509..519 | 0.2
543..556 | -0.5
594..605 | -0.4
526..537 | 0.1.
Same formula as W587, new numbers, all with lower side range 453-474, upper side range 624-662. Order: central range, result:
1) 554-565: 0.1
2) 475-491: 1.0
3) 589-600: 0.2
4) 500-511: 0.5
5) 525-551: 0.7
